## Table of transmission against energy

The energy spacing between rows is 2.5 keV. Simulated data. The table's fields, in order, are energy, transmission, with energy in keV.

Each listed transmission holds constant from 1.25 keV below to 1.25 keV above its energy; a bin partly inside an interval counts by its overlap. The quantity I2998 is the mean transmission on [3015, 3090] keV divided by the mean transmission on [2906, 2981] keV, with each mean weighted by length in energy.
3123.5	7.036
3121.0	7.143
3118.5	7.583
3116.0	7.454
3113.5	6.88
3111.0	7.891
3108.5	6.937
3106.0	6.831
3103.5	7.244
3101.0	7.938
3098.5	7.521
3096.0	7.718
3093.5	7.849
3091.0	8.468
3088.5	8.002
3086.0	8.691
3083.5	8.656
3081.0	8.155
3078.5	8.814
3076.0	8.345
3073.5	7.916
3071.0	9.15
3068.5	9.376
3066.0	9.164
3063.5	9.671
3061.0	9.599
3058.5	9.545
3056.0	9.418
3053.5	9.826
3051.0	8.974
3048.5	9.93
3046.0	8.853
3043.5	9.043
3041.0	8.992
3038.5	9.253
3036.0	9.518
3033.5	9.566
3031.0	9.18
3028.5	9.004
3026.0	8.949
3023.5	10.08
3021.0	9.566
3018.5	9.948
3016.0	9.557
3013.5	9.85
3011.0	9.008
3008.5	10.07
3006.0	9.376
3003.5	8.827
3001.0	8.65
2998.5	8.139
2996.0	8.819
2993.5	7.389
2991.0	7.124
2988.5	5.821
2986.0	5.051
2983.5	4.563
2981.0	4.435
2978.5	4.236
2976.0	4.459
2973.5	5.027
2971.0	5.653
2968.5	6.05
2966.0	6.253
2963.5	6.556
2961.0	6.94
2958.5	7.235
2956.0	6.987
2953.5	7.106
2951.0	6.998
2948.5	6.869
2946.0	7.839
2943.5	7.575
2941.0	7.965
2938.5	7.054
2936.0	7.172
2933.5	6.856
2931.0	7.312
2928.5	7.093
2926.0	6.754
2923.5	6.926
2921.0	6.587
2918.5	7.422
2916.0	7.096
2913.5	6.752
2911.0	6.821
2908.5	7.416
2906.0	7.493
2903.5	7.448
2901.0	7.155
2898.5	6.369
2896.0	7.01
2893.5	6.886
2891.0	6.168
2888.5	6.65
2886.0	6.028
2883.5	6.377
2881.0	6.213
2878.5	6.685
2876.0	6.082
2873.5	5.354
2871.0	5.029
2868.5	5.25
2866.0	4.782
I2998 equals 1.4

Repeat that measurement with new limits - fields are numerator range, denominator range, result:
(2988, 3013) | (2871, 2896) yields 1.35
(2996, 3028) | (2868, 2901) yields 1.50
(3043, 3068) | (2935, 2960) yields 1.29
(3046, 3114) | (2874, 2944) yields 1.23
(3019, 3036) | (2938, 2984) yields 1.49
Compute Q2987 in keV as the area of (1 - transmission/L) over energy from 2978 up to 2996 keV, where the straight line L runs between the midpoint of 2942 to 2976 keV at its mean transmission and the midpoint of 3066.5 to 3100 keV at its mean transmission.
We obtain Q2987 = 3.2 keV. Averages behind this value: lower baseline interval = 6.63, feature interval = 5.8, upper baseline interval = 8.37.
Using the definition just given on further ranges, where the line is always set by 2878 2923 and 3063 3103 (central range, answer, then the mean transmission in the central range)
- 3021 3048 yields -4.35 keV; 9.28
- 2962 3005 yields 7.06 keV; 6.32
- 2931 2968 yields 0.79 keV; 7.09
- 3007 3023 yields -3.81 keV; 9.68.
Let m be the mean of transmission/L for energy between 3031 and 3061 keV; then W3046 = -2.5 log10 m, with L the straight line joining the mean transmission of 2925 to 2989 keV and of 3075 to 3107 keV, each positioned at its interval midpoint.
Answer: -0.24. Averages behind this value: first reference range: 6.38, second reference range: 8.02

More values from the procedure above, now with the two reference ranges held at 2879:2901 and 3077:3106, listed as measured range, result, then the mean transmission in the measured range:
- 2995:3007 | -0.19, 8.75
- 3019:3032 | -0.24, 9.39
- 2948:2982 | 0.17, 6.05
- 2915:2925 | -0.04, 7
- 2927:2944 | -0.06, 7.27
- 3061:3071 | -0.20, 9.4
